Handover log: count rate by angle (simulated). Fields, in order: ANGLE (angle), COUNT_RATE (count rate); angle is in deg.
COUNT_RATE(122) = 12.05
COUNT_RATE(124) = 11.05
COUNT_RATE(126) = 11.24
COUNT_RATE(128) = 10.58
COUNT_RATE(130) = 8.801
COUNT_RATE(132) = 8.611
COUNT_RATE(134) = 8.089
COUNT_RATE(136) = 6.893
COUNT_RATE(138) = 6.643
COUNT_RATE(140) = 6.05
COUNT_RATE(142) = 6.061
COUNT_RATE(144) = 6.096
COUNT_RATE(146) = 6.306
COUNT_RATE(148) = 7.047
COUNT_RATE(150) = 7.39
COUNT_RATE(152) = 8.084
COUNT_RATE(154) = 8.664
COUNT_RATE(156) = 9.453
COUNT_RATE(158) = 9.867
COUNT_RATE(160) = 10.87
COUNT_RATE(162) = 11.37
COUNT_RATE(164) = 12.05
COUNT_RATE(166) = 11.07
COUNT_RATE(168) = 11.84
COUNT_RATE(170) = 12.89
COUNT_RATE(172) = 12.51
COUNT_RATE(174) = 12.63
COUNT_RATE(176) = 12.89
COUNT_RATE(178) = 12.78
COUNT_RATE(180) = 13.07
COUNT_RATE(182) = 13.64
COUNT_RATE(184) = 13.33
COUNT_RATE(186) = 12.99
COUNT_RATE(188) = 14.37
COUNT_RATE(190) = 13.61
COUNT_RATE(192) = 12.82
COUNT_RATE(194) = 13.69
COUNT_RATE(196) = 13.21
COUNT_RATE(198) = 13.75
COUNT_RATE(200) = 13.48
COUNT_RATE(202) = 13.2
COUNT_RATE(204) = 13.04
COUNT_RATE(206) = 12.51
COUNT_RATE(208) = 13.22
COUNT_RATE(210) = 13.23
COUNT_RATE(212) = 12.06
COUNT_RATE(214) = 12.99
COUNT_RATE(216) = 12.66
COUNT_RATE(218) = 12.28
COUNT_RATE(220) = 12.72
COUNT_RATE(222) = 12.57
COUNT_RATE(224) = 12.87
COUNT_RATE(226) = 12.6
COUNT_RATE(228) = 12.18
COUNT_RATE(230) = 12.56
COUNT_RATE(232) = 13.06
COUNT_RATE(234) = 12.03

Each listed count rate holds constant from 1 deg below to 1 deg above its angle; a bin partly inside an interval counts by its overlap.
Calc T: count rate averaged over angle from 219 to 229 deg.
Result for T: 12.6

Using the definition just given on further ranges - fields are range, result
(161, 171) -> 11.8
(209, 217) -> 12.7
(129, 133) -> 8.71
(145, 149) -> 6.68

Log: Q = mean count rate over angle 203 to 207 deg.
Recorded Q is 12.8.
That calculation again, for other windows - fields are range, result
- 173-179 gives 12.8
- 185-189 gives 13.7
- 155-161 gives 10.1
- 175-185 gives 13.1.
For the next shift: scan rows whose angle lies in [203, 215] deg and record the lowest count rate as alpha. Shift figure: 12.06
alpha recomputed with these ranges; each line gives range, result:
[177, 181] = 12.78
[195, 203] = 13.2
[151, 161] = 8.084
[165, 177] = 11.07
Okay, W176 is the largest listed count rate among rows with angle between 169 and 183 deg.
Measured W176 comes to 13.64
